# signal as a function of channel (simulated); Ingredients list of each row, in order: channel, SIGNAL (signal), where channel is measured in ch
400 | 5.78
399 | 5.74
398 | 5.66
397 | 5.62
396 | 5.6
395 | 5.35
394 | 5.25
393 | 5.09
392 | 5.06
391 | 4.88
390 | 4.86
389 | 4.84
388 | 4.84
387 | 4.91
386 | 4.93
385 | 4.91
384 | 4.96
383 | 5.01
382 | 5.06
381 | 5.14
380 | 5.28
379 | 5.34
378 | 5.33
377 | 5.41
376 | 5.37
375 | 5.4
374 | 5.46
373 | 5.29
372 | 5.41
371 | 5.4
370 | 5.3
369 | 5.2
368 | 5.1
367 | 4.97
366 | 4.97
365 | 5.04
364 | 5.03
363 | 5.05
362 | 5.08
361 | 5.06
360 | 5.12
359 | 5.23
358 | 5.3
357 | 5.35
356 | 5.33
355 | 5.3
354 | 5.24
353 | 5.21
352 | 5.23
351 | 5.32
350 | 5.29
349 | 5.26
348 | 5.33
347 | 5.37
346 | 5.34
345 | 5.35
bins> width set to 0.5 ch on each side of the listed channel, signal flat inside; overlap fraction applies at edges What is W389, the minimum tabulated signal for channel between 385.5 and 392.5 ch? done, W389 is 4.84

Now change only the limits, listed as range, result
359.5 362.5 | 5.06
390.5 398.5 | 4.88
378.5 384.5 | 4.96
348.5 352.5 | 5.23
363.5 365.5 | 5.03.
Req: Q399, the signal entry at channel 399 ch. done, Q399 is 5.74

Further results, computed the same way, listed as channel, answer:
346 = 5.34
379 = 5.34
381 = 5.14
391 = 4.88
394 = 5.25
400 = 5.78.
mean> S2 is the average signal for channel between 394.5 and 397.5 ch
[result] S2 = 5.52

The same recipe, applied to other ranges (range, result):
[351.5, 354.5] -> 5.23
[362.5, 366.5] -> 5.02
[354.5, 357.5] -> 5.33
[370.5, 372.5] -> 5.41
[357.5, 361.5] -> 5.18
